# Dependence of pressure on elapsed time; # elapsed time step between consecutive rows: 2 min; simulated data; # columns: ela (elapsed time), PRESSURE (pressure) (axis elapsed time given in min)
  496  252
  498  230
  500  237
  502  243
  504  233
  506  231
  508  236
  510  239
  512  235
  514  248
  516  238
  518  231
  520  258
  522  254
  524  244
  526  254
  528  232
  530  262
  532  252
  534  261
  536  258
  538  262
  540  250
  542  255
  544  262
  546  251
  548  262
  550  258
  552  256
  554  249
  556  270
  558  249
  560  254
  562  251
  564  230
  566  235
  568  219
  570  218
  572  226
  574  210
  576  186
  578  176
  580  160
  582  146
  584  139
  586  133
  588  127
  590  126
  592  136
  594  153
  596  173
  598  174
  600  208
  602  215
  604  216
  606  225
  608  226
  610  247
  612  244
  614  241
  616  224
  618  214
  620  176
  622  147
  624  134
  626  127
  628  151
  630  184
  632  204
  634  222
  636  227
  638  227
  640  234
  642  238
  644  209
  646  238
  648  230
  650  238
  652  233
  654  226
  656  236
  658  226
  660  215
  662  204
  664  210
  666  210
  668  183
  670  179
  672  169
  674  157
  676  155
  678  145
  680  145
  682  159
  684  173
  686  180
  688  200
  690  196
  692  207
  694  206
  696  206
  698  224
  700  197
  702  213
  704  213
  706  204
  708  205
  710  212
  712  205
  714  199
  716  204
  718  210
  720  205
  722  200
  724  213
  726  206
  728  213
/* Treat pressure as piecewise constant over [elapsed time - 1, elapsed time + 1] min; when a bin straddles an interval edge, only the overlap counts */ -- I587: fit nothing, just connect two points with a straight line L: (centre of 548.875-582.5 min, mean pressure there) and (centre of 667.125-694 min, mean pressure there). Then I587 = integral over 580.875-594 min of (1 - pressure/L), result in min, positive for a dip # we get 4.8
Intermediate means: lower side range 224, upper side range 174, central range 136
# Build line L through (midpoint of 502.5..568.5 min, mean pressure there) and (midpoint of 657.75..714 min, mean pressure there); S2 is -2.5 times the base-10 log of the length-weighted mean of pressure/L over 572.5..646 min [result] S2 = 0.16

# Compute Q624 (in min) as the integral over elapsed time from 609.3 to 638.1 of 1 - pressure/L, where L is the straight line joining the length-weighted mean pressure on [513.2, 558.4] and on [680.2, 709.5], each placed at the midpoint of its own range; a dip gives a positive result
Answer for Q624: 3.4 min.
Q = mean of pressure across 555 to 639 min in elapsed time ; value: 196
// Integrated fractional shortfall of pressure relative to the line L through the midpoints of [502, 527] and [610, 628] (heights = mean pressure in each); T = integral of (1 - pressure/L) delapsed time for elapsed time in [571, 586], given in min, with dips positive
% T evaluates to 2.5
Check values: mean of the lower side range 242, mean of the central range 175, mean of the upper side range 190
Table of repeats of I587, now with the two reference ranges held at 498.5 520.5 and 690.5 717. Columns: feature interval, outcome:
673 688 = 3.5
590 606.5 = 3.0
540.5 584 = 0.4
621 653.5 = 2.2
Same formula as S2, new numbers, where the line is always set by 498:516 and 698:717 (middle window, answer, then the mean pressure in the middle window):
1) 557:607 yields 0.181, 191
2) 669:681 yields 0.316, 158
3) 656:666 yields -0.009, 216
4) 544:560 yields -0.117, 257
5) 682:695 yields 0.101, 191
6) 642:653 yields -0.070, 230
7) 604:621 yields -0.014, 224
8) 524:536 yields -0.081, 252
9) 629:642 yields -0.002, 218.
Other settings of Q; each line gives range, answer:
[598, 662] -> 212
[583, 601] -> 152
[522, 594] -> 221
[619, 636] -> 172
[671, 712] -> 189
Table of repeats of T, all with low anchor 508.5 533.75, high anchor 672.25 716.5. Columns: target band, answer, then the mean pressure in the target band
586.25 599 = 4.33 min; 147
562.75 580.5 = 1.64 min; 209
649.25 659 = -1.35 min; 232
